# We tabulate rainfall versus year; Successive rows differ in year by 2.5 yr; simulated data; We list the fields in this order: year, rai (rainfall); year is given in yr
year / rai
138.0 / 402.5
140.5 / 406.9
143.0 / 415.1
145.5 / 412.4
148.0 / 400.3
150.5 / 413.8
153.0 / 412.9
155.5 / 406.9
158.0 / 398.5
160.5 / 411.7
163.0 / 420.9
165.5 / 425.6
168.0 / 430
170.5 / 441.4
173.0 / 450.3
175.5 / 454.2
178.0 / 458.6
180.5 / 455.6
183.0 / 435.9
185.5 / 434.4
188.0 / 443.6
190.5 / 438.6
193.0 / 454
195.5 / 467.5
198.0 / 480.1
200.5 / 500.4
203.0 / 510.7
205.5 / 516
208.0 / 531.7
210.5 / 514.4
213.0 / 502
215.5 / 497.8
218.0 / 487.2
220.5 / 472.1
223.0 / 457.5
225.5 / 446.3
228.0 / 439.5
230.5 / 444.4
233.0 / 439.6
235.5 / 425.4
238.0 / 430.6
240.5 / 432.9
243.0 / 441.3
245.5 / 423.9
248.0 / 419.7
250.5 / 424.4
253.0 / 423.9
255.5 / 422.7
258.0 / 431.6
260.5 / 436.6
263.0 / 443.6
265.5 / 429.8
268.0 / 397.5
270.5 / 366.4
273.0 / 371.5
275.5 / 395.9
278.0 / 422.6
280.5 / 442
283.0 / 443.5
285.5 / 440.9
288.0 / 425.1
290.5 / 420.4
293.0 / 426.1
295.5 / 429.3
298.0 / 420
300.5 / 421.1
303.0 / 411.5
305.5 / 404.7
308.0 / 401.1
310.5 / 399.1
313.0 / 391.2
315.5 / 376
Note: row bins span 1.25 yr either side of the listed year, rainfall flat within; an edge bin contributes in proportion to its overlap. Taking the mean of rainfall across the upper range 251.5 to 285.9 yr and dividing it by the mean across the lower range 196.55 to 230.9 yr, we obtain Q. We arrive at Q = 0.9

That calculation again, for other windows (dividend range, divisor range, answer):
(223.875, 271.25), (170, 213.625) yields 0.91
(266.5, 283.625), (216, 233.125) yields 0.88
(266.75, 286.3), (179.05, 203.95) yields 0.89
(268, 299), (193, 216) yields 0.83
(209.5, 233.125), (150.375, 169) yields 1.14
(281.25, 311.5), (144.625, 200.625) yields 0.97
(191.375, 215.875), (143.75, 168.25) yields 1.20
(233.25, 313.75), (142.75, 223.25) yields 0.93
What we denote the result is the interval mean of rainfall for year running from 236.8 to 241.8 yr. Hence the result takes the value 432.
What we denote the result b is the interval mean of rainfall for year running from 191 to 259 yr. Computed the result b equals 461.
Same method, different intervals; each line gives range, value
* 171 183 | 452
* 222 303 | 426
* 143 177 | 421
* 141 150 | 409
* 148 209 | 448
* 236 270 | 426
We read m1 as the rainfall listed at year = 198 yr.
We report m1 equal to 480.1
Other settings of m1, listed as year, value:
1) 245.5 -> 423.9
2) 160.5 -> 411.7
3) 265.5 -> 429.8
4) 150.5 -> 413.8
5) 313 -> 391.2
